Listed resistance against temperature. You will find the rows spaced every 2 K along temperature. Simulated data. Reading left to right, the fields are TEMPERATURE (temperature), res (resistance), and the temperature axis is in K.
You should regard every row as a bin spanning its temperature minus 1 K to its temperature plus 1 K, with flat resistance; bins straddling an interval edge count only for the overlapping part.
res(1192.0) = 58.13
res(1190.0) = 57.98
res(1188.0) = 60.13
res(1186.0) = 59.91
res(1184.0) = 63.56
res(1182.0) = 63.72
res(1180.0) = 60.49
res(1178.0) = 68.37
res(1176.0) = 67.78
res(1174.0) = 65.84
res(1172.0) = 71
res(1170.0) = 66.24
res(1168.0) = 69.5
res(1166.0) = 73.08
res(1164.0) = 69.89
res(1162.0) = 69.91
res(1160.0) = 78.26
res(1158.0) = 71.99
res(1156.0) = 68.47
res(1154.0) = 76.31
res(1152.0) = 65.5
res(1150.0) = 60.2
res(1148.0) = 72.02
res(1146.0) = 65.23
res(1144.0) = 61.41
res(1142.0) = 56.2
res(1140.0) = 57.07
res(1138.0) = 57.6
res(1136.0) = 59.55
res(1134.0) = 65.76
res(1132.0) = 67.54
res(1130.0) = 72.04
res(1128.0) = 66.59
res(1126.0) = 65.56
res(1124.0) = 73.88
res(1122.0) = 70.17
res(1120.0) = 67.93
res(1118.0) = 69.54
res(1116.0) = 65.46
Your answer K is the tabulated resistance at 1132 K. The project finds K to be 67.54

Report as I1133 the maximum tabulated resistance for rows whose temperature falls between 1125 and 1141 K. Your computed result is 72.04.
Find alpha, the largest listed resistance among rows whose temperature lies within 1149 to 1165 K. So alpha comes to 78.26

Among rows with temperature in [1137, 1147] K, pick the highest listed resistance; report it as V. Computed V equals 65.23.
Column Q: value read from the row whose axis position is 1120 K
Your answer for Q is 67.93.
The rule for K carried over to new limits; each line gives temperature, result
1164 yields 69.89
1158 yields 71.99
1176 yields 67.78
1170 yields 66.24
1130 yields 72.04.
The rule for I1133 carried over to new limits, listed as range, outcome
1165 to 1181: 73.08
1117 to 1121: 69.54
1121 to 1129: 73.88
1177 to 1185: 68.37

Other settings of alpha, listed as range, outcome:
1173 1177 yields 67.78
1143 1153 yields 72.02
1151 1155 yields 76.31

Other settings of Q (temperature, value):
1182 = 63.72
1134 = 65.76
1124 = 73.88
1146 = 65.23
